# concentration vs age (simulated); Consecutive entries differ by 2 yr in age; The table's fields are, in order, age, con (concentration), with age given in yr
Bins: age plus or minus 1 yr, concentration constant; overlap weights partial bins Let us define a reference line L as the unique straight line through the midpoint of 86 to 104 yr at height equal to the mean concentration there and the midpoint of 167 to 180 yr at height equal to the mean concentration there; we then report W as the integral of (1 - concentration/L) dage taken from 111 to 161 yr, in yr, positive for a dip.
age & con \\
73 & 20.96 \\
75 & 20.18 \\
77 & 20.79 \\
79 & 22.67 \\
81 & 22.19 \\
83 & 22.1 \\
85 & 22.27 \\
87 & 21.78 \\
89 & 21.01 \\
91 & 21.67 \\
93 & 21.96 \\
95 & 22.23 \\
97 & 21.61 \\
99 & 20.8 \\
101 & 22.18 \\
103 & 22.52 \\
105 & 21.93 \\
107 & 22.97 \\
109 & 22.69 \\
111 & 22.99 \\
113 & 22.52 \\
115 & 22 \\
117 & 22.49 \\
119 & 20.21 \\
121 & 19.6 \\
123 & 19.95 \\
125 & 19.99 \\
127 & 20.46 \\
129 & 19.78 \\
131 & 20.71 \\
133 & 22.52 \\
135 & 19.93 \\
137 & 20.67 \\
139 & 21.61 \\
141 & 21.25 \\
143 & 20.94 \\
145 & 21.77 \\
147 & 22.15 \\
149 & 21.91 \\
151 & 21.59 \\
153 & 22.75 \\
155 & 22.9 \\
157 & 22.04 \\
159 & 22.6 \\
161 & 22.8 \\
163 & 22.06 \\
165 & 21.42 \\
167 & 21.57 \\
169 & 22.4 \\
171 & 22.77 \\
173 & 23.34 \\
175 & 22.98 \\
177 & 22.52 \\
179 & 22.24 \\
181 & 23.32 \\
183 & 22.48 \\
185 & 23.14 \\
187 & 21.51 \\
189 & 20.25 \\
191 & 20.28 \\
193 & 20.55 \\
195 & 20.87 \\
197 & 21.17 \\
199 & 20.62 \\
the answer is 1.8 yr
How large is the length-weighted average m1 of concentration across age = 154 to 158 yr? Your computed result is 22.5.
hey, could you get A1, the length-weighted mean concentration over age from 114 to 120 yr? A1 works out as 21.6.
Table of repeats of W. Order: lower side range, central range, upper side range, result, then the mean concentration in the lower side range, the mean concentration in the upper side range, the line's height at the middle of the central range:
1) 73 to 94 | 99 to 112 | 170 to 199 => -0.4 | 21.6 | 21.9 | 21.7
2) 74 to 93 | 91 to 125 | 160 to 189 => 0.2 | 21.6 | 22.4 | 21.8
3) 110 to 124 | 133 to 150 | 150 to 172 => 0.4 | 21.4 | 22.3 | 21.9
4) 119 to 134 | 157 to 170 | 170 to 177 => 0.2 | 20.4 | 23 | 22.4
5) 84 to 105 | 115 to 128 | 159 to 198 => 0.8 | 21.8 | 22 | 21.9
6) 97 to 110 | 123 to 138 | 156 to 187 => 1.2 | 22.1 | 22.5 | 22.3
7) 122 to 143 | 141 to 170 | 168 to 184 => -0.3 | 20.7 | 22.8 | 21.8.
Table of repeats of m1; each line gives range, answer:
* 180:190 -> 22.1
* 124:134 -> 20.7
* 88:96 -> 21.7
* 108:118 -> 22.5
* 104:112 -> 22.6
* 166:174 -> 22.5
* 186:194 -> 20.6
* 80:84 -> 22.1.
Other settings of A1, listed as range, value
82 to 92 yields 21.8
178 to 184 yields 22.7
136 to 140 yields 21.1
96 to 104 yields 21.8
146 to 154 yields 22.1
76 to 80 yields 21.7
